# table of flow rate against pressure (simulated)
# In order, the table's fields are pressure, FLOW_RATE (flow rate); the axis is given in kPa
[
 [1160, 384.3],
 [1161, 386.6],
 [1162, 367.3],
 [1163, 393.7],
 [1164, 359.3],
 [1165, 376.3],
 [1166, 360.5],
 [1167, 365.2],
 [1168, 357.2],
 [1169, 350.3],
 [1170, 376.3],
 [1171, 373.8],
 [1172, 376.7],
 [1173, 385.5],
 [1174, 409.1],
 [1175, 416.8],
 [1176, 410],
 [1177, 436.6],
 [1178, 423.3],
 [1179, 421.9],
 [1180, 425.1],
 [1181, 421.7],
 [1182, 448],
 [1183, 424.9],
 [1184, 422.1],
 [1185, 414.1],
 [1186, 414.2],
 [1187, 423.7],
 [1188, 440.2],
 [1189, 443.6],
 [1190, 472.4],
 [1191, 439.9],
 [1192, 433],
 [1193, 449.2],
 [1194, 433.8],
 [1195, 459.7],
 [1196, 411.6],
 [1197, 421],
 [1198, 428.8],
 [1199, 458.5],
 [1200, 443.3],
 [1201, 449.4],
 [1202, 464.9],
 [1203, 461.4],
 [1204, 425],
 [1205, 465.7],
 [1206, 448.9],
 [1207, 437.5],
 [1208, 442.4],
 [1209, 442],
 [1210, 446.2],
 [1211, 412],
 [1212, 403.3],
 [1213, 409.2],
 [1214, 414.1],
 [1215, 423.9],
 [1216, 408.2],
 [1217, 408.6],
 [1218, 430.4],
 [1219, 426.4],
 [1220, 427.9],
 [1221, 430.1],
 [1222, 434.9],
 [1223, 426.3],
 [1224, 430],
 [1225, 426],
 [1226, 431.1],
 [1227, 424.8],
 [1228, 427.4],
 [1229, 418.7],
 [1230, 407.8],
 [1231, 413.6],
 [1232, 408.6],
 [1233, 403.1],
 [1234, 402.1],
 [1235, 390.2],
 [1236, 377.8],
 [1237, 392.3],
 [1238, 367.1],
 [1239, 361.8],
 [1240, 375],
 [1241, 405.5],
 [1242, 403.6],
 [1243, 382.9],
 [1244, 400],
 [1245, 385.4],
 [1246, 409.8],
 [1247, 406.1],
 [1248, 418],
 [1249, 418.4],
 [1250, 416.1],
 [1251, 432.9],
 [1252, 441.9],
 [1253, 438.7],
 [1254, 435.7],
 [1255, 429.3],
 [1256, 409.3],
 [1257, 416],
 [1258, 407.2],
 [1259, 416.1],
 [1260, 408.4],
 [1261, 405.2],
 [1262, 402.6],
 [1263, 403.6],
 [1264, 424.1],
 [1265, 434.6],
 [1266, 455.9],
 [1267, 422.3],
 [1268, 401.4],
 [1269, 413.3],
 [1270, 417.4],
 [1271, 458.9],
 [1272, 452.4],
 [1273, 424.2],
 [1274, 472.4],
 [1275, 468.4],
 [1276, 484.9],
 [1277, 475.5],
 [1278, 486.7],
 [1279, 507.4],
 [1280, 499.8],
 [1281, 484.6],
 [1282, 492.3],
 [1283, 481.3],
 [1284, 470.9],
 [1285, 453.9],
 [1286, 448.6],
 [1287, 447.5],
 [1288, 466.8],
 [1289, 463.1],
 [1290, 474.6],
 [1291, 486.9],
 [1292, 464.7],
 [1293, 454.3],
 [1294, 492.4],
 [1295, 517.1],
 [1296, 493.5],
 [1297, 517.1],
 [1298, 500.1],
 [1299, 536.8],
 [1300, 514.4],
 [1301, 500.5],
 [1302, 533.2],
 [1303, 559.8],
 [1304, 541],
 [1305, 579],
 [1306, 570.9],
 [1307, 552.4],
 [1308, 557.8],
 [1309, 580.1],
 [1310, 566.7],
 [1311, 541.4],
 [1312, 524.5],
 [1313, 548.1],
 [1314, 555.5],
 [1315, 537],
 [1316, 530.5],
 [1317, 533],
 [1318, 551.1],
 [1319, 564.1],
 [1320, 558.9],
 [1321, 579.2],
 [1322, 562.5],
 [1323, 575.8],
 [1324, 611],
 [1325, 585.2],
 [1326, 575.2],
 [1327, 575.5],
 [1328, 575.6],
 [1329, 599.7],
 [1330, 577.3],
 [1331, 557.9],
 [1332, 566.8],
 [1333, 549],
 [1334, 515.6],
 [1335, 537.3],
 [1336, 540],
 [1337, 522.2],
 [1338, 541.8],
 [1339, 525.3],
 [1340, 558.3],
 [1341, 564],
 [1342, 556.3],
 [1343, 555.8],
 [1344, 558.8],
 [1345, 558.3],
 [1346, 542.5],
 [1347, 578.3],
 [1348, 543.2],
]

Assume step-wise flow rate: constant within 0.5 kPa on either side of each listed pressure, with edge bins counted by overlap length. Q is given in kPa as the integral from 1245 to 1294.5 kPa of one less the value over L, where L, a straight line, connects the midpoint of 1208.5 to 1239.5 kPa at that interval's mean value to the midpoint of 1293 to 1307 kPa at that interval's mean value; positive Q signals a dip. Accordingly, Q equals 3.8 kPa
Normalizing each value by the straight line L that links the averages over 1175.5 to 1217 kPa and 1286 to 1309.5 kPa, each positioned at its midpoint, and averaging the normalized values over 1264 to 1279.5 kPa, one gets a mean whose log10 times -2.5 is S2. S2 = 0.095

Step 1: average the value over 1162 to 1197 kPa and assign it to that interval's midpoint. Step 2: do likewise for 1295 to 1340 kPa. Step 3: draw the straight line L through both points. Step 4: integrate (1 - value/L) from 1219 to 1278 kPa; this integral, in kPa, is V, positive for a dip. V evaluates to 7.5 kPa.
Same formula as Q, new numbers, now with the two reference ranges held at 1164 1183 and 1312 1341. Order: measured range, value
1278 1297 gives 1.4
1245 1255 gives 1.1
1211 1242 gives 2.8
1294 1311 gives -0.2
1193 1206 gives -0.6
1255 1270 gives 2.3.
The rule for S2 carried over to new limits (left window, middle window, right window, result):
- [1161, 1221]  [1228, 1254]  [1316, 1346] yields 0.162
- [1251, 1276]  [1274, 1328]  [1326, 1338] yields -0.048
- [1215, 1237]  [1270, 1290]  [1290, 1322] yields 0.058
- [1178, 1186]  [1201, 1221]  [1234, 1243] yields -0.071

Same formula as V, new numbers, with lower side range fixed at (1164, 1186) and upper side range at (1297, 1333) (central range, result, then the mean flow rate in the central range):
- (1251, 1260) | 1.20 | 424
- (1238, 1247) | 1.61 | 390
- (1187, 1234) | 0.71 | 431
